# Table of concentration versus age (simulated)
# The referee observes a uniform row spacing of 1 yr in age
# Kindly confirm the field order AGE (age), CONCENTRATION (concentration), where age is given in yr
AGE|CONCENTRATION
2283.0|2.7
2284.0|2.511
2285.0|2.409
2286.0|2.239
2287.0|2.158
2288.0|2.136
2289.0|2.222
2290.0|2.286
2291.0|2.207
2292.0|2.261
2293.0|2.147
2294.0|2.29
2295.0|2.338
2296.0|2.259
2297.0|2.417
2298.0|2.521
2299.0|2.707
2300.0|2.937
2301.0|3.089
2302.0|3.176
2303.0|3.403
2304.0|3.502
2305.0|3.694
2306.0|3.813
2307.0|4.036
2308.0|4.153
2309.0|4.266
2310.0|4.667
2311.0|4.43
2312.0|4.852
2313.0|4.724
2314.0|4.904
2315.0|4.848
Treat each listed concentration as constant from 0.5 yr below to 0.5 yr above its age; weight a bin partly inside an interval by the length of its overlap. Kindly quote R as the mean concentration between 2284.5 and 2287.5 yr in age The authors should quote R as 2.27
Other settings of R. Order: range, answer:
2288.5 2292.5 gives 2.24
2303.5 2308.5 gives 3.84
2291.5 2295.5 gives 2.26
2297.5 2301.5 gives 2.81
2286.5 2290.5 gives 2.2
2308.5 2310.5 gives 4.47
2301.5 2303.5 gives 3.29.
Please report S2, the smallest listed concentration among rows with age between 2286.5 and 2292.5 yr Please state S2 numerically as 2.136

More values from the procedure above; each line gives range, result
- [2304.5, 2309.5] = 3.694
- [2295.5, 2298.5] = 2.259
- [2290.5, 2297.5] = 2.147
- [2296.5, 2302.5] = 2.417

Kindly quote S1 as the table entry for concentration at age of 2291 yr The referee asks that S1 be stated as 2.207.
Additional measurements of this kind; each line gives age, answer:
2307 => 4.036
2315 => 4.848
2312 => 4.852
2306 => 3.813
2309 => 4.266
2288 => 2.136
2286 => 2.239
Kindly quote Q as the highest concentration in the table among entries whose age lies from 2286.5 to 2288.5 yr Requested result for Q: 2.158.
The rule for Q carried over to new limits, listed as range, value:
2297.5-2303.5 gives 3.403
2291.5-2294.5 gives 2.29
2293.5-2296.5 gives 2.338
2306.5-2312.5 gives 4.852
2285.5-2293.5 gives 2.286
